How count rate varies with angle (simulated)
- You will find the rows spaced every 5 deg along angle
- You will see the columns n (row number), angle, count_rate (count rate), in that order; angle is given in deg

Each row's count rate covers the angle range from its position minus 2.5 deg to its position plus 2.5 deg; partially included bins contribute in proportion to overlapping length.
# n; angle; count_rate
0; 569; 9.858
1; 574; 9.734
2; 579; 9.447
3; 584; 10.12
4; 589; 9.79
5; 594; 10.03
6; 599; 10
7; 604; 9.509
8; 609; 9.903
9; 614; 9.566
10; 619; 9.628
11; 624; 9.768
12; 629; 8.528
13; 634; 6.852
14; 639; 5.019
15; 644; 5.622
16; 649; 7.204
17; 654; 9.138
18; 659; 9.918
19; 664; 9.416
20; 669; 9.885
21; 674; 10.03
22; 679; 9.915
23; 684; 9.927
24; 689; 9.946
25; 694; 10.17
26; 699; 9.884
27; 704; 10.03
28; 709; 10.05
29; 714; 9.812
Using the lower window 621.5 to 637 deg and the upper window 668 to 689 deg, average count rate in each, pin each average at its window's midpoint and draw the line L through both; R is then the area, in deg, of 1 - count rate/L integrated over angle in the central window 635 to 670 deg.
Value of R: 4.7 deg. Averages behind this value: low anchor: 8.27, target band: 7.9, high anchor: 9.94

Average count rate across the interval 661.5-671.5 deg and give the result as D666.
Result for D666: 9.65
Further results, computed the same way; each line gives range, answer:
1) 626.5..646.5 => 6.51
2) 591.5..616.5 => 9.8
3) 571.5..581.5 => 9.59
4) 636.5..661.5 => 7.38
